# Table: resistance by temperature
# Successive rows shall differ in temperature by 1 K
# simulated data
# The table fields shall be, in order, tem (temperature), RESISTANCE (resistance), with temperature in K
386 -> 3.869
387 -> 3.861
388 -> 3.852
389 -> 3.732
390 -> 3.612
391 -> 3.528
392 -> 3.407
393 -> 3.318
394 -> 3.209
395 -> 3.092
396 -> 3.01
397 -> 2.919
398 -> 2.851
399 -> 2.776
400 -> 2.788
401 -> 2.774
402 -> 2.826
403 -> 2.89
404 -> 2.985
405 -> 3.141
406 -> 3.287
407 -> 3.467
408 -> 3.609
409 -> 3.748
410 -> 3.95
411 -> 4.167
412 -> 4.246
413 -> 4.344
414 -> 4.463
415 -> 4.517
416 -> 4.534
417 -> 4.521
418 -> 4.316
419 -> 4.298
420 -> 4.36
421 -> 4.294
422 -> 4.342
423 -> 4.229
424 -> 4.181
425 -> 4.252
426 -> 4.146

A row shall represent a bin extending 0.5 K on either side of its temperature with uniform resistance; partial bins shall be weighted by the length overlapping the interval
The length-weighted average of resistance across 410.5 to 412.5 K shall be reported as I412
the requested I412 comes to 4.21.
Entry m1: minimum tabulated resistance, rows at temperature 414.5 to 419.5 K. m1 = 4.298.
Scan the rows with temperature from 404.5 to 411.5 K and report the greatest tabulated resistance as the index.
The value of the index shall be 4.167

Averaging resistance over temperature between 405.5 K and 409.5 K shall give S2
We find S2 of 3.53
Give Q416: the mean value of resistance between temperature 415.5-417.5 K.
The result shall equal 4.53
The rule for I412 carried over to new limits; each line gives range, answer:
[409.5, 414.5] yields 4.23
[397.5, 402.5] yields 2.8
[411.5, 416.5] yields 4.42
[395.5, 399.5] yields 2.89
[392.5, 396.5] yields 3.16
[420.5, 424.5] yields 4.26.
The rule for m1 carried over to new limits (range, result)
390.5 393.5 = 3.318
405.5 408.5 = 3.287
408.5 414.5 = 3.748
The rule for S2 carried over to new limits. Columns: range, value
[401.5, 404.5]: 2.9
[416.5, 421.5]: 4.36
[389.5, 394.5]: 3.41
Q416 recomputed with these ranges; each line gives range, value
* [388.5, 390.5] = 3.67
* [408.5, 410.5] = 3.85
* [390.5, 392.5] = 3.47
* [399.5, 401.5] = 2.78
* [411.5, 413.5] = 4.29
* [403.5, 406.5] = 3.14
